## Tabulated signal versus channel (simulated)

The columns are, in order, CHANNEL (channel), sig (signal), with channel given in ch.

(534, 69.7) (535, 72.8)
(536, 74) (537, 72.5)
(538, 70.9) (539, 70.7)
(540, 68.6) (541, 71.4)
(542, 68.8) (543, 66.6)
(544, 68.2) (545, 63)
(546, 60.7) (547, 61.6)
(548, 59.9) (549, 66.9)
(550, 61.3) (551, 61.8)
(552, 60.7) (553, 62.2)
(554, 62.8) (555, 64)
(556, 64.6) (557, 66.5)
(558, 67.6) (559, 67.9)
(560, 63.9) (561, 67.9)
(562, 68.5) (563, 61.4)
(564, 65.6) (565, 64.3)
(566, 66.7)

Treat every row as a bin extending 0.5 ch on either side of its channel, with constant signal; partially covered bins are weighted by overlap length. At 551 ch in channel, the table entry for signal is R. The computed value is 61.8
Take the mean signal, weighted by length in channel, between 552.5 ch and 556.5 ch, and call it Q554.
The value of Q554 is 63.4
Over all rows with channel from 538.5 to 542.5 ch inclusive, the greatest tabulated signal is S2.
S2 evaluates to 71.4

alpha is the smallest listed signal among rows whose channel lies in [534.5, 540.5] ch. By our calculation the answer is 68.6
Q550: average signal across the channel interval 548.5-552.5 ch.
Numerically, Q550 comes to 62.7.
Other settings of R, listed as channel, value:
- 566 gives 66.7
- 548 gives 59.9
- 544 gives 68.2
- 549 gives 66.9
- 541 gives 71.4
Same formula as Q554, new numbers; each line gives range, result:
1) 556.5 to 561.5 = 66.8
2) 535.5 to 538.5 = 72.5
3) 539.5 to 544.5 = 68.7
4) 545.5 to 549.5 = 62.3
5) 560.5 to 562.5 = 68.2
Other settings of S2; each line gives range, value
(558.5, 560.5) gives 67.9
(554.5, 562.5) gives 68.5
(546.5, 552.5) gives 66.9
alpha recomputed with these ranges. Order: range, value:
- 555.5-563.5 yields 61.4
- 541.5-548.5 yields 59.9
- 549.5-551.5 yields 61.3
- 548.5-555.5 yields 60.7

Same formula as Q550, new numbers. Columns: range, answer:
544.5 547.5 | 61.8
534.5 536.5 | 73.4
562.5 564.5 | 63.5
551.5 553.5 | 61.5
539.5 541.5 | 70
